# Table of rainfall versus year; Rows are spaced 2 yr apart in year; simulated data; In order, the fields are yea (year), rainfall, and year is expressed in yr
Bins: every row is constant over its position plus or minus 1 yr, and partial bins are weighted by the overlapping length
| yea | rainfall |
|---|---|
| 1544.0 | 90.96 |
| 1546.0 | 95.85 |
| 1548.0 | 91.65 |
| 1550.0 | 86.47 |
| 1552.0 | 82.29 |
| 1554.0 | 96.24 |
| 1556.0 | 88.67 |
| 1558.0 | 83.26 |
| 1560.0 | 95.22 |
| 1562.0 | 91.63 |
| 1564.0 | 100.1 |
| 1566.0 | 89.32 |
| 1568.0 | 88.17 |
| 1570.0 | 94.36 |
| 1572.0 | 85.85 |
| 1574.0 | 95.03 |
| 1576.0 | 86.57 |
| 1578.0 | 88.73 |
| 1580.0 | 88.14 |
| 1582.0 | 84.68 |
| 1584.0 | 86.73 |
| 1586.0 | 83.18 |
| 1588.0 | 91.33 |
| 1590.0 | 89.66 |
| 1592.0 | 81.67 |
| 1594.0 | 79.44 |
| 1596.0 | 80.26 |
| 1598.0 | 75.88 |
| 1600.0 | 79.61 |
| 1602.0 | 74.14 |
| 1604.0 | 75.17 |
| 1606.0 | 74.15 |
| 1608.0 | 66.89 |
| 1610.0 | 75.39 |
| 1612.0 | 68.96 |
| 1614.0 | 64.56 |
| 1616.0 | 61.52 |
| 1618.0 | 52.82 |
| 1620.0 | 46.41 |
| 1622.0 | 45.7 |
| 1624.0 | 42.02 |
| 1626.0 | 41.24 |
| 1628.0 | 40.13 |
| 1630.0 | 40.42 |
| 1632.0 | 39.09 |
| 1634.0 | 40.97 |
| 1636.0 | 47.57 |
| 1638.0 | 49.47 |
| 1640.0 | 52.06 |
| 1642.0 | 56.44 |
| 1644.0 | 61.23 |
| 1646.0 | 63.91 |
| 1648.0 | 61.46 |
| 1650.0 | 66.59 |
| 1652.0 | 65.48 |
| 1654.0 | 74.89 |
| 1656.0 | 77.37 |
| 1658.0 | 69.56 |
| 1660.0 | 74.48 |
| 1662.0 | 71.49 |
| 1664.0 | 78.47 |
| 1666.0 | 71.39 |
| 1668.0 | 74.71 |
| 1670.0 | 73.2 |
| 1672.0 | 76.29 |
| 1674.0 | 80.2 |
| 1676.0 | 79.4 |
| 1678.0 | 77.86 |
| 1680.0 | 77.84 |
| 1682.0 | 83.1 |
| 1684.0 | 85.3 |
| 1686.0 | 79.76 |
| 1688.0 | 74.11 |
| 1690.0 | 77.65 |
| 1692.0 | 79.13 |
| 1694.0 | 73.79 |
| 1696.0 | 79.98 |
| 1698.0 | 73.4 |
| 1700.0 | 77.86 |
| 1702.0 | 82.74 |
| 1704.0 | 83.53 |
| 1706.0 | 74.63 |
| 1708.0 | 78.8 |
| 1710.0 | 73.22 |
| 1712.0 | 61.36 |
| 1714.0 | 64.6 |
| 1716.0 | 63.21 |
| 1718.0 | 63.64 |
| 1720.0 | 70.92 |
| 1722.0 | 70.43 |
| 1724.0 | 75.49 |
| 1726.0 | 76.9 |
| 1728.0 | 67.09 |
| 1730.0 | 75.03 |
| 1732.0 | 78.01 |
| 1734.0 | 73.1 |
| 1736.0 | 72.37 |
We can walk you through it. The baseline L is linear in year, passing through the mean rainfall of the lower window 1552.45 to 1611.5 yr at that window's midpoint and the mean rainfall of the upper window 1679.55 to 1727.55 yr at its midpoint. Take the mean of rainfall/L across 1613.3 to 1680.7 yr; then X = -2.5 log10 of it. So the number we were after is 0.27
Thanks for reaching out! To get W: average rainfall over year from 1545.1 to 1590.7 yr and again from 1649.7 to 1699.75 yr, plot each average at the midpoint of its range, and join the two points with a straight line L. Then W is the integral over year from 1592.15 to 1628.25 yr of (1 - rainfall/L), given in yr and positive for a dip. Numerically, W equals 8.6 yr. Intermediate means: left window 89.7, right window 76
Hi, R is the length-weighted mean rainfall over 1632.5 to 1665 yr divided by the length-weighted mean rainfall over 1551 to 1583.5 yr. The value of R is 0.7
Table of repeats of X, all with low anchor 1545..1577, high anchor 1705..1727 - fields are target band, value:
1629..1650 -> 0.47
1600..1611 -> 0.15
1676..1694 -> -0.07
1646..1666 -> 0.11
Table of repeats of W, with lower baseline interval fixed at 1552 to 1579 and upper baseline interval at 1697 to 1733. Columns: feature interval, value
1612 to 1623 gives 3.8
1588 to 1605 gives 1.3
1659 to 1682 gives 0.5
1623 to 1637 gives 7.0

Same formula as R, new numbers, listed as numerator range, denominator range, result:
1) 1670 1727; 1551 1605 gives 0.87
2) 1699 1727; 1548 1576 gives 0.80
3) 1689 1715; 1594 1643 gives 1.29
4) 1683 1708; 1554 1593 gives 0.88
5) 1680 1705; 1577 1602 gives 0.95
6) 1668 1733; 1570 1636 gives 1.08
